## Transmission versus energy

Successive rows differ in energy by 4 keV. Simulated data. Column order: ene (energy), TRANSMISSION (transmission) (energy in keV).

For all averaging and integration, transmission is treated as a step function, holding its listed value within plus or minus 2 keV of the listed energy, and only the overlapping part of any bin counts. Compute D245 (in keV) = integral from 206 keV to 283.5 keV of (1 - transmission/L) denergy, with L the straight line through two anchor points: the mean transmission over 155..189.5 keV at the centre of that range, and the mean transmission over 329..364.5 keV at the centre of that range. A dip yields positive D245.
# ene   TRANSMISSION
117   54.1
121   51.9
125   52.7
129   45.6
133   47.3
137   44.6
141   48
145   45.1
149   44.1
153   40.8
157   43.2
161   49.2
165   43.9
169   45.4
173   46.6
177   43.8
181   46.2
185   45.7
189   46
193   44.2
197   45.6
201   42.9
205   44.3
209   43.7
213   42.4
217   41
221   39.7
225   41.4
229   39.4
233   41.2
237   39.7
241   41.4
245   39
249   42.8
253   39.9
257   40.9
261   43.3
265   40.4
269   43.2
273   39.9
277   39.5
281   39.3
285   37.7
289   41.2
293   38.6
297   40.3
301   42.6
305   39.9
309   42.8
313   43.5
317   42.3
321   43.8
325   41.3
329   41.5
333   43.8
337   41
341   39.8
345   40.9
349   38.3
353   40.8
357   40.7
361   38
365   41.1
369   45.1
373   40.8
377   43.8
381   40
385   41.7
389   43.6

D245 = 4.4 keV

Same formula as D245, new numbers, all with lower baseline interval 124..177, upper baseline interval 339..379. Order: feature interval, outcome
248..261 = 0.6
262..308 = 2.4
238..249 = 0.7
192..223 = 1.0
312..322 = -0.3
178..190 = -0.2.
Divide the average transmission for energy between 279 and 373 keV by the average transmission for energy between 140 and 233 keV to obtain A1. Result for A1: 0.93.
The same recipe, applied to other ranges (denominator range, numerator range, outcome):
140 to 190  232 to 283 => 0.90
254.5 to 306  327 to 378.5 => 1.02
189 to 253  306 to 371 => 0.99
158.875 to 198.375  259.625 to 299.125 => 0.88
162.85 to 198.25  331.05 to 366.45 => 0.89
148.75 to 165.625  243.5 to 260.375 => 0.92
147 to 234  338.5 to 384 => 0.94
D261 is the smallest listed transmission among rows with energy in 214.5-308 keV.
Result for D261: 37.7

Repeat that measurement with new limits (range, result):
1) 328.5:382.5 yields 38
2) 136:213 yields 40.8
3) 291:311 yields 38.6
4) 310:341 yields 39.8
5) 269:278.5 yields 39.5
